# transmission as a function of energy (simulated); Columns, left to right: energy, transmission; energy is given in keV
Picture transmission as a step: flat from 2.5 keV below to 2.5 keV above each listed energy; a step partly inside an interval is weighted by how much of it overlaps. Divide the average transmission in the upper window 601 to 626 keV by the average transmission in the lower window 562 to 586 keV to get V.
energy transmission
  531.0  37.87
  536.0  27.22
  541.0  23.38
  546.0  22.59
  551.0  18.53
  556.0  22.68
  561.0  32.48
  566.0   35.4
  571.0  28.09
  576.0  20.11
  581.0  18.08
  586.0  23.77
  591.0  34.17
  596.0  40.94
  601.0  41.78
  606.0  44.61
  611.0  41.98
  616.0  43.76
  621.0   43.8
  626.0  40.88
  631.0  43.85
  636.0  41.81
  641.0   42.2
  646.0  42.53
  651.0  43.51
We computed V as 1.7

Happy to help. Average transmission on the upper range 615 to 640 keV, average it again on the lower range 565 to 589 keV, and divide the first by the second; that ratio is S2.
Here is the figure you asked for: 1.73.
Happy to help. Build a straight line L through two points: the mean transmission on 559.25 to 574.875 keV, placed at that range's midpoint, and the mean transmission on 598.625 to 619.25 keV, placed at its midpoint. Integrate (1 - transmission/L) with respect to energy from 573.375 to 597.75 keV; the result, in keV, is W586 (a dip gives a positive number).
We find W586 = 6.5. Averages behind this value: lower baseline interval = 30.9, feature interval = 27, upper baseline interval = 43.1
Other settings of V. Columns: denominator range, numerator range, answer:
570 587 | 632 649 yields 1.93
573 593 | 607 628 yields 1.79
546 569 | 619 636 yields 1.59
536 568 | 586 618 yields 1.54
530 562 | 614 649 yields 1.67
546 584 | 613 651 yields 1.72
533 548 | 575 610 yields 1.32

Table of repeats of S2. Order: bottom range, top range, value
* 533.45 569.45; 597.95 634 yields 1.64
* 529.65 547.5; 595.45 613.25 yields 1.55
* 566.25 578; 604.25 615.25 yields 1.64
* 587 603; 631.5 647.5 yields 1.13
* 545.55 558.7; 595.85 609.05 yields 2.01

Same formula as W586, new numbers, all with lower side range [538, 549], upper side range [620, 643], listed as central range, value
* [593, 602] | -1.5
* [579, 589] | 3.2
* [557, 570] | -2.2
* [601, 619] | -2.7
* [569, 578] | 1.6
